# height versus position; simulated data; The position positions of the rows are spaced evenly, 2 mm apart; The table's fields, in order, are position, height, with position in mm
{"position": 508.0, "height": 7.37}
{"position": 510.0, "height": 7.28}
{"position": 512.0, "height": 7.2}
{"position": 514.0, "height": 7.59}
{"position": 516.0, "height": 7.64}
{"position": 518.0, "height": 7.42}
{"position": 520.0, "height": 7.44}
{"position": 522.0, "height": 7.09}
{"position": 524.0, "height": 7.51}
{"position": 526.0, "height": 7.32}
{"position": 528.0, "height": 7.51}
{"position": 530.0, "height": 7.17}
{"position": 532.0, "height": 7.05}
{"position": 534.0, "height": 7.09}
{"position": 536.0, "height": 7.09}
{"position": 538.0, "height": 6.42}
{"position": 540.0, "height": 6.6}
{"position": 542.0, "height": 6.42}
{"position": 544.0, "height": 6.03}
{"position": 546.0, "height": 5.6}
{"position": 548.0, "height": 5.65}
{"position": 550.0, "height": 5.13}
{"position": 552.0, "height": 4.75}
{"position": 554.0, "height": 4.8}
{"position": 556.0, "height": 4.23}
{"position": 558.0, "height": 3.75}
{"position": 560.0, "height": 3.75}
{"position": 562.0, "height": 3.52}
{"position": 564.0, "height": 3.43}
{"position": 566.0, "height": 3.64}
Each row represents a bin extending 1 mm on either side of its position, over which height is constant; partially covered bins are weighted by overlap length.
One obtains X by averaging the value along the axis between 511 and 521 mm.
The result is 7.46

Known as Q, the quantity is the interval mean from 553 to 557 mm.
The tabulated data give 4.52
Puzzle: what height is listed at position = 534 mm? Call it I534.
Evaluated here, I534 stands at 7.09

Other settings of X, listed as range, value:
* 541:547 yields 6.02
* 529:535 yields 7.1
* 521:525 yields 7.3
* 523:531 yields 7.38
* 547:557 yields 4.91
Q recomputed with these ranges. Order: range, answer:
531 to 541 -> 6.85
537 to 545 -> 6.37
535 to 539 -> 6.75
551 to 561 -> 4.26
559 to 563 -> 3.63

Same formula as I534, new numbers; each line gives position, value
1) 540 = 6.6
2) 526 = 7.32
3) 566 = 3.64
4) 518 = 7.42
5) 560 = 3.75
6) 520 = 7.44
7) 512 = 7.2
